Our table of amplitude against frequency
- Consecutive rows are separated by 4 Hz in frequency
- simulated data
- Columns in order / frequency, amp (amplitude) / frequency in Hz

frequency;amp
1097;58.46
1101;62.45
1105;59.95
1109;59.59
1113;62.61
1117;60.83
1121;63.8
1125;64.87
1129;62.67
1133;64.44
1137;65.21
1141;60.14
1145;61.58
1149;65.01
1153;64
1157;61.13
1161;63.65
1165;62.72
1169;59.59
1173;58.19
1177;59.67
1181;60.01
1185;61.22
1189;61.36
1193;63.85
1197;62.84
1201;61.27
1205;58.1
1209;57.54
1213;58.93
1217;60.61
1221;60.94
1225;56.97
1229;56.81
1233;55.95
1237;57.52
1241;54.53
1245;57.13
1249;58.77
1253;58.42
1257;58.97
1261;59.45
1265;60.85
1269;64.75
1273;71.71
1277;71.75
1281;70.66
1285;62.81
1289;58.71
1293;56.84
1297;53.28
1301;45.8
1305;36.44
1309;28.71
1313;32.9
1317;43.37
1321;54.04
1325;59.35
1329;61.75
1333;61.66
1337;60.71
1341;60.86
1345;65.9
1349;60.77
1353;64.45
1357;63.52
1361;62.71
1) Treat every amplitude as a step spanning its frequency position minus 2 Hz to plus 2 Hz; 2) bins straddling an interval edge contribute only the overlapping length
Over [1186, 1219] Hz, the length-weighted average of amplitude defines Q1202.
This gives 60.6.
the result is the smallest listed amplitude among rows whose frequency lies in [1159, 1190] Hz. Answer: 58.19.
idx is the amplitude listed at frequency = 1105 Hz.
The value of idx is 59.95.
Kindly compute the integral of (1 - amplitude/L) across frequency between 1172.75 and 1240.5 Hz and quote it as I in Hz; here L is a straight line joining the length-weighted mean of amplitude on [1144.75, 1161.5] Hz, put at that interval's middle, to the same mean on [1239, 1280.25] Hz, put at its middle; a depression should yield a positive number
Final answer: 3.4 Hz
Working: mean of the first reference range 63.2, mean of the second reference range 61.9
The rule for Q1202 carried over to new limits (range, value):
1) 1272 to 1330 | 53.4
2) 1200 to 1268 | 58.4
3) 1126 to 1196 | 62.1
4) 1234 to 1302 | 60.3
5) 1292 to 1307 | 47.5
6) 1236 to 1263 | 57.8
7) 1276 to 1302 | 60.1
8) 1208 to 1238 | 58.2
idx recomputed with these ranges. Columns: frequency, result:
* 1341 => 60.86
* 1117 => 60.83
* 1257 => 58.97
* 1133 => 64.44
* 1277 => 71.75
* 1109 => 59.59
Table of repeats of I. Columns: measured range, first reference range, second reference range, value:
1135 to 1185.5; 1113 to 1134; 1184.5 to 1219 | 0.22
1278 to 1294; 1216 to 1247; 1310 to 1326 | -4.23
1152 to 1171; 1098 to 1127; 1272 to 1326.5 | -0.82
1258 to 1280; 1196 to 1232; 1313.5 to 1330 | -3.98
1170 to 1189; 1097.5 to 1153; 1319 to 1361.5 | 0.70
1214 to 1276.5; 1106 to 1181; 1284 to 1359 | -2.50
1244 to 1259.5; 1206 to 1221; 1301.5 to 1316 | -2.84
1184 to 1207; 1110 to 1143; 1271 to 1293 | 1.05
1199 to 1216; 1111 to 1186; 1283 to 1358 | 0.11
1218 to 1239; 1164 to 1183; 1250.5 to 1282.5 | 1.60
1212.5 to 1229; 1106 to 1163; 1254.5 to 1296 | 1.05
